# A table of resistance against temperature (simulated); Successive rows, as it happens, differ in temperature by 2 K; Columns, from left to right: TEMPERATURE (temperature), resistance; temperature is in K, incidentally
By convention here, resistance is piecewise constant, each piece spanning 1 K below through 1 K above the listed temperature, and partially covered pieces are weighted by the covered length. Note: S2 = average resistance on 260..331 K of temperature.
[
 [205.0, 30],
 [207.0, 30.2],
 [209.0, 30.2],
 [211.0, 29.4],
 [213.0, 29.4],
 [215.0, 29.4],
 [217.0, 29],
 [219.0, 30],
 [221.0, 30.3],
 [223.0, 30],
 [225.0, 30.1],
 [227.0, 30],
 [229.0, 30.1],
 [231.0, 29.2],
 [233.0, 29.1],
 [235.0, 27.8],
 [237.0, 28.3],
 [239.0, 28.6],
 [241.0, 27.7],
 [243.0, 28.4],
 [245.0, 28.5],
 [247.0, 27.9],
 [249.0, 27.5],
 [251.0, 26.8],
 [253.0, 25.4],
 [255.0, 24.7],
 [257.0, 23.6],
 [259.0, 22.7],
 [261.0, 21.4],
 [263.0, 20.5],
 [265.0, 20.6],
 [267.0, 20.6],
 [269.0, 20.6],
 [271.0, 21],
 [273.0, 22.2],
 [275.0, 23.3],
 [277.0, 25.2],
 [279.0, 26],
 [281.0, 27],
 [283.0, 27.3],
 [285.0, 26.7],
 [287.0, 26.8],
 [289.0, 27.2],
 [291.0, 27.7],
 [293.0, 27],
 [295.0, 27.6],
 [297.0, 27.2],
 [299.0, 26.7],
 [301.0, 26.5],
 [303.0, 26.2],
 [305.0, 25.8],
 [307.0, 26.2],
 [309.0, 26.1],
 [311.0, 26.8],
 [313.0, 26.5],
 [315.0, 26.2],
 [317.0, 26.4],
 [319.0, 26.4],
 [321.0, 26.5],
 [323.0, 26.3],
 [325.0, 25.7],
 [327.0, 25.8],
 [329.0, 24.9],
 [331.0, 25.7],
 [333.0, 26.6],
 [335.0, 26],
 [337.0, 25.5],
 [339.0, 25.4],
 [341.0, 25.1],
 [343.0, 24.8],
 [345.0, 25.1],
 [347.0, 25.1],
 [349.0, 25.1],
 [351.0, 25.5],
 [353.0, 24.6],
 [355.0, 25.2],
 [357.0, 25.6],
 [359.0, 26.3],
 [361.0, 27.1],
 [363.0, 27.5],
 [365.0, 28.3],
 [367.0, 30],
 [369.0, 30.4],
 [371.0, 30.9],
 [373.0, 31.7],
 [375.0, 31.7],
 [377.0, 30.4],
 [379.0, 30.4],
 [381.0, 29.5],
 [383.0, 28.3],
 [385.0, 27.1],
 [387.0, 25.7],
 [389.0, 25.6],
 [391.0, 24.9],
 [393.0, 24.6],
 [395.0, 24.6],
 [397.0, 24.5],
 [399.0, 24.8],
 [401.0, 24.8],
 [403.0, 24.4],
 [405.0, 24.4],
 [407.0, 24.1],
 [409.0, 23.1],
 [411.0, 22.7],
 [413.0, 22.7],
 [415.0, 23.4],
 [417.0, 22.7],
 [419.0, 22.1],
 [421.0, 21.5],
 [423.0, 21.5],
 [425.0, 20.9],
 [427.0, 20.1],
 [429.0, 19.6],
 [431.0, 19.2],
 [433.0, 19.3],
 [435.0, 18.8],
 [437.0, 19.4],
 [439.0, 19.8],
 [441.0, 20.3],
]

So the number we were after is 25.3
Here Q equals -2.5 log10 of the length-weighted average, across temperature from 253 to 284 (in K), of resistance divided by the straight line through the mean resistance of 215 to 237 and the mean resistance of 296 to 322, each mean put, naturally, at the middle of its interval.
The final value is 0.201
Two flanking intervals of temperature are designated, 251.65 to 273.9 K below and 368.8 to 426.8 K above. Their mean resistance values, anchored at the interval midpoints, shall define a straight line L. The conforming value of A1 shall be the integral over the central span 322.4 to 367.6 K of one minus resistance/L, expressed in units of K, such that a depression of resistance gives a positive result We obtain -3.2 K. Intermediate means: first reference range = 22.2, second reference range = 25.5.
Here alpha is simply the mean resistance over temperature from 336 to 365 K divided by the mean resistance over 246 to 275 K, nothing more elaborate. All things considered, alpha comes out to 1.10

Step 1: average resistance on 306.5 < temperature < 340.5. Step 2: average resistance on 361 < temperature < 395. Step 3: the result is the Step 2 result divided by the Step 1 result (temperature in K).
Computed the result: 1.09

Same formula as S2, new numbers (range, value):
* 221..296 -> 26.1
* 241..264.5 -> 25.2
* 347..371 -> 27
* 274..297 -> 26.6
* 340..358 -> 25.1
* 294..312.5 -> 26.6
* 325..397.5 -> 26.8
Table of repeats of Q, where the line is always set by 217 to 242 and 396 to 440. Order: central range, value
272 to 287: 0.076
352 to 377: -0.180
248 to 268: 0.203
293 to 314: -0.007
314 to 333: -0.016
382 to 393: -0.132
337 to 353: -0.015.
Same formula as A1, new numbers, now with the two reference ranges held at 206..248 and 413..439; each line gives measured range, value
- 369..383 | -4.7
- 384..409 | -3.3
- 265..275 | 2.2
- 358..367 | -1.6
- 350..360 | -0.7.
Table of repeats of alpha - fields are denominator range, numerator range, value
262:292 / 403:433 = 0.91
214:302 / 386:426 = 0.89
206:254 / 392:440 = 0.77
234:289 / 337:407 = 1.06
